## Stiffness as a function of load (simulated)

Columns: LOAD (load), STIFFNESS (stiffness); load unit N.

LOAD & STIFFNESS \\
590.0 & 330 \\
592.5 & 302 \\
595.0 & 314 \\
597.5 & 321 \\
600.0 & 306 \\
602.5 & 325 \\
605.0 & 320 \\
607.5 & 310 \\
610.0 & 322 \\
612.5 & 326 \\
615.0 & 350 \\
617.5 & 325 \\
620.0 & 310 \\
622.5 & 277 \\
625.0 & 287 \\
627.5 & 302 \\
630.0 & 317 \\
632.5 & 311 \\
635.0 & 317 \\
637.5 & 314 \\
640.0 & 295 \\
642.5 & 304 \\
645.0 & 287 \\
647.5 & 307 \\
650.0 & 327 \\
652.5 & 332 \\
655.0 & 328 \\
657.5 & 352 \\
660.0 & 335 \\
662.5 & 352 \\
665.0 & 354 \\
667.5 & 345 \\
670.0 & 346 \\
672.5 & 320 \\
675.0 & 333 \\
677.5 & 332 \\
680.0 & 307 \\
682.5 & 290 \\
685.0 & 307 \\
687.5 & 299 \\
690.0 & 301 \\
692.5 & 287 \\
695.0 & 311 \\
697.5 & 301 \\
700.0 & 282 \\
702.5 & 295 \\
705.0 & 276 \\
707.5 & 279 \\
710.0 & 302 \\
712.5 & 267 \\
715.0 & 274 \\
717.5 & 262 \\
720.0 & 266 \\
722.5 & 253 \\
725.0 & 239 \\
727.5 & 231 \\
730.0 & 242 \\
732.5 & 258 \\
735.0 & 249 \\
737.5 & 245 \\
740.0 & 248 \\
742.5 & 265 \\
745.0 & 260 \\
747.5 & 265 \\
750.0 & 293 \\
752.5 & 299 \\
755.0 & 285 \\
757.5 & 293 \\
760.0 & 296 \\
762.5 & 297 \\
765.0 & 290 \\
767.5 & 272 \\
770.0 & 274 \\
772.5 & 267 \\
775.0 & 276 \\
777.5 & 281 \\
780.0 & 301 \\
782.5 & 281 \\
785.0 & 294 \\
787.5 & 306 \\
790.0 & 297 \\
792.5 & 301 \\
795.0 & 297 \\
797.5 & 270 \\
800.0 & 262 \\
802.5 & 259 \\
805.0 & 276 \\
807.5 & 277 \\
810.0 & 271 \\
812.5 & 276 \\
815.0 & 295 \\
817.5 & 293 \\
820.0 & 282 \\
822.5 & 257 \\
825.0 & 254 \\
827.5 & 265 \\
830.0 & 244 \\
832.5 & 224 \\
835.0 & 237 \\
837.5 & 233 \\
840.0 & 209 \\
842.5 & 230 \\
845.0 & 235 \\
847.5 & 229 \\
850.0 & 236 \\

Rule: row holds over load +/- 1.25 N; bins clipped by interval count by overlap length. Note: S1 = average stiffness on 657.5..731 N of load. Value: 297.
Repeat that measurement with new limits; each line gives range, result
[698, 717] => 282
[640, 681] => 328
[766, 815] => 281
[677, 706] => 298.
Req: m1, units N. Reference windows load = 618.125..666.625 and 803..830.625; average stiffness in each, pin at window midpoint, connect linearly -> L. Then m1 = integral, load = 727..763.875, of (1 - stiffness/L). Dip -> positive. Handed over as 2.65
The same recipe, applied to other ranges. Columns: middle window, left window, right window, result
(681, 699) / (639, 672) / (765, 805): 0.95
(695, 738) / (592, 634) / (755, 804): 4.10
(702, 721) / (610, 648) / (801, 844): 0.67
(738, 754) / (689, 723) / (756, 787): 0.79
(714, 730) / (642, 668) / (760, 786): 2.68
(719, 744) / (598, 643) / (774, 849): 3.18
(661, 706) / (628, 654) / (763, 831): -1.66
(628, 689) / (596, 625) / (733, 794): -3.23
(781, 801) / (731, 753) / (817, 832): -2.00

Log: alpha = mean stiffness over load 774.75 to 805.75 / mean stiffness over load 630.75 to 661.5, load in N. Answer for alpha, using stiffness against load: 0.90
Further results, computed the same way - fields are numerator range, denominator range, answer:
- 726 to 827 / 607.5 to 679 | 0.86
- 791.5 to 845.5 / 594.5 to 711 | 0.83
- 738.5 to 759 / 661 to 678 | 0.81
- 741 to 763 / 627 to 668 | 0.88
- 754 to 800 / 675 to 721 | 0.98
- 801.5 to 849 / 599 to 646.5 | 0.82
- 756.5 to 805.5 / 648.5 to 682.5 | 0.85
